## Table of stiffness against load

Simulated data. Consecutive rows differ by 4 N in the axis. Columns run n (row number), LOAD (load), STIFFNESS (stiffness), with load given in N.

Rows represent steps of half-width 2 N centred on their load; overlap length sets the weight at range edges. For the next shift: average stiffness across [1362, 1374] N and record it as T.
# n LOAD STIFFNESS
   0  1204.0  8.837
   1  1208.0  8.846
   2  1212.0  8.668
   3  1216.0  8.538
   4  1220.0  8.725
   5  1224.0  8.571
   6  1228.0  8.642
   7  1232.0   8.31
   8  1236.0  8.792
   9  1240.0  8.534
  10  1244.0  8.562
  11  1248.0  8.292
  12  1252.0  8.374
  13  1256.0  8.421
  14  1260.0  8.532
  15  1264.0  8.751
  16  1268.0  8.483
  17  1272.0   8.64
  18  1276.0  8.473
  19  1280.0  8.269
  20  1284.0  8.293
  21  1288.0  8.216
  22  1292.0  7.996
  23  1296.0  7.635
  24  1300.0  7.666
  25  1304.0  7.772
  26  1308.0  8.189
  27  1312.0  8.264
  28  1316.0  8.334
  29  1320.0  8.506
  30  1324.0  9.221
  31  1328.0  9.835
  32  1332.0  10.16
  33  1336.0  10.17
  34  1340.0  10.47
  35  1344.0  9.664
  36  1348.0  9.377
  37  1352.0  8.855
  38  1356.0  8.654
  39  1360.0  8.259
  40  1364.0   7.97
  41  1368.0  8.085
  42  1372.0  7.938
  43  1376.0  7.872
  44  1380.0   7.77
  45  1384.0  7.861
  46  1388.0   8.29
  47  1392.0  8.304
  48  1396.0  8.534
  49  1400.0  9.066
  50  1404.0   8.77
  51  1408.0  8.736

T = 8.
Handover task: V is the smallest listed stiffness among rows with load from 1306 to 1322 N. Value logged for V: 8.189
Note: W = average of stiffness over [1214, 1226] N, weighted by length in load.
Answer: 8.61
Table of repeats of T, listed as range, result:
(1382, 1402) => 8.41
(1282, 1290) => 8.25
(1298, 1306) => 7.72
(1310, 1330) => 8.83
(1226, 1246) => 8.57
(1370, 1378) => 7.9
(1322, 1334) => 9.74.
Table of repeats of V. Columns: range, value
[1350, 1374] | 7.938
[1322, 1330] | 9.221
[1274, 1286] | 8.269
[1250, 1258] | 8.374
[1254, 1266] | 8.421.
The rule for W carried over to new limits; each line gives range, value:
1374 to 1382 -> 7.82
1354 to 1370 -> 8.24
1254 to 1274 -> 8.57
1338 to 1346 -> 10.1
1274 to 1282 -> 8.37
